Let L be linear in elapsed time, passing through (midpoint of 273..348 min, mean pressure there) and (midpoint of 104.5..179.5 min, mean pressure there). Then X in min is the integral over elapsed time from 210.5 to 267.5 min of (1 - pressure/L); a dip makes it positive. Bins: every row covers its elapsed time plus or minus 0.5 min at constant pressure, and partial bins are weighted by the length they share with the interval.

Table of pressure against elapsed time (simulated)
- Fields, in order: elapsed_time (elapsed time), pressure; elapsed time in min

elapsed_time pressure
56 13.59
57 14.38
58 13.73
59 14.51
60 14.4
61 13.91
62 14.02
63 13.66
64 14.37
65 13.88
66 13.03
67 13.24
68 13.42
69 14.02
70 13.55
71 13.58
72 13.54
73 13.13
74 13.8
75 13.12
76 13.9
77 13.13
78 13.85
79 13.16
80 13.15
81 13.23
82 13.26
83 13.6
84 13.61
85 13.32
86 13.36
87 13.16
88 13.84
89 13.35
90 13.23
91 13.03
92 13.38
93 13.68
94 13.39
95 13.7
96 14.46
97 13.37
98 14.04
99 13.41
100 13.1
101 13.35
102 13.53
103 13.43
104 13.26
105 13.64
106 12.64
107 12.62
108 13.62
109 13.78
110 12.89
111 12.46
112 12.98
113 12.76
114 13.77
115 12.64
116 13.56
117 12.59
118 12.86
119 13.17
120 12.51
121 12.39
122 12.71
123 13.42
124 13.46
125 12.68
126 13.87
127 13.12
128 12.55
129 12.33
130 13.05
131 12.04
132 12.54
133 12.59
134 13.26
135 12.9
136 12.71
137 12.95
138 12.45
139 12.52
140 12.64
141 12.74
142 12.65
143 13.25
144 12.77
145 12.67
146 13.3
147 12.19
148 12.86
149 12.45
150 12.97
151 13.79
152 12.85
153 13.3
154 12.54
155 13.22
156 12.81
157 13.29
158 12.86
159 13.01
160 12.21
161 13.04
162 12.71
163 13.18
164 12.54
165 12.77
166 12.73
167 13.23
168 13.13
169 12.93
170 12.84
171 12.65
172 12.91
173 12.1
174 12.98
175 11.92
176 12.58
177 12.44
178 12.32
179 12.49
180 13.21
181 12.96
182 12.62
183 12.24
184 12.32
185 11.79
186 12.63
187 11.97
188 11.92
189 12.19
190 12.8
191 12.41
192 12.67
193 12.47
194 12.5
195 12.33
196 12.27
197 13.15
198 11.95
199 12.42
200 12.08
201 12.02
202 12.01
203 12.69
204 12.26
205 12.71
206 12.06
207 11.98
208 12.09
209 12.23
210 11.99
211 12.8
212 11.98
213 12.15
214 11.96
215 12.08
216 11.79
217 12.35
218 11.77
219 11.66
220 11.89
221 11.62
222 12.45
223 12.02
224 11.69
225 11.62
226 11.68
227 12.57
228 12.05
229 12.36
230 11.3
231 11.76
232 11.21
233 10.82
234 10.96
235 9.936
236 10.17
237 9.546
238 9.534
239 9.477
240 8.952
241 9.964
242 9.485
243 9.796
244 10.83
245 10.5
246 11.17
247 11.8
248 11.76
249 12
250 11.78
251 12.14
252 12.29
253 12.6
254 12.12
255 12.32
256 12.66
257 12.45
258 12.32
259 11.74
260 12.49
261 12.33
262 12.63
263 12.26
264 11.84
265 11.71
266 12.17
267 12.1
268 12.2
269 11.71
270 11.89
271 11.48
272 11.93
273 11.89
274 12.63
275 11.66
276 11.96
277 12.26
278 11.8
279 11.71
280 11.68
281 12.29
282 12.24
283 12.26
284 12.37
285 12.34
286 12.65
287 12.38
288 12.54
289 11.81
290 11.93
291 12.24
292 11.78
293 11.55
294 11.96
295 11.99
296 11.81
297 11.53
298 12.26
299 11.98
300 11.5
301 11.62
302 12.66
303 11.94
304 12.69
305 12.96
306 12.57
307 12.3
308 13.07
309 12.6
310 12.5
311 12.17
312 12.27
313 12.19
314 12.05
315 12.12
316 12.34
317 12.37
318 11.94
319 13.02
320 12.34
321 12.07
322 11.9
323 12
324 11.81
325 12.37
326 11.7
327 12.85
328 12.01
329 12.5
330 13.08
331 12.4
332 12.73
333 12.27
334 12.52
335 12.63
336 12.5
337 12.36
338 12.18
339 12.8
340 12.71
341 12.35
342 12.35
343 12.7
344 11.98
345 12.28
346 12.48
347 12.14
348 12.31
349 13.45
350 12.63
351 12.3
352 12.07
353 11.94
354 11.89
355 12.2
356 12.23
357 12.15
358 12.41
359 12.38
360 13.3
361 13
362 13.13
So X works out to 4.3 min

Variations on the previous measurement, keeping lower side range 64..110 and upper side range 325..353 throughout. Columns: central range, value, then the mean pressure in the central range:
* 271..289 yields 0.8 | 12.1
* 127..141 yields 0.6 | 12.7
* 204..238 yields 3.2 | 11.7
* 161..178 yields 0.5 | 12.7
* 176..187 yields 0.5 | 12.5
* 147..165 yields 0.4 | 12.9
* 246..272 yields 1.4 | 12.1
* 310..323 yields 0.3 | 12.2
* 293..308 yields 0.5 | 12.1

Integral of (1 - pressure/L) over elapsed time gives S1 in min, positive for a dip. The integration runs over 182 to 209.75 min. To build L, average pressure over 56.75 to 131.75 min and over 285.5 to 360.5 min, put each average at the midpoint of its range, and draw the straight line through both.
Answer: 1.2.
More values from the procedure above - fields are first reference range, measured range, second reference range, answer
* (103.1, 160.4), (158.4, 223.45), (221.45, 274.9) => -1.03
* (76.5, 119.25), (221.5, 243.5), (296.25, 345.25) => 3.18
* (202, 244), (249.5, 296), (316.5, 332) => -0.94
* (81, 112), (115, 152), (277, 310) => 0.85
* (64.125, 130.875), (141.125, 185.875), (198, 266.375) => -0.96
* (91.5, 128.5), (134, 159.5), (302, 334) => 0.36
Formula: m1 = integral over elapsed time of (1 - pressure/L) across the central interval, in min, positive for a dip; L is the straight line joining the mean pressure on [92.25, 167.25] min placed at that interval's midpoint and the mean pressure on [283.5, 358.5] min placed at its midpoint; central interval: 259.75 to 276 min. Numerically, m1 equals 0.6 min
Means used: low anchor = 13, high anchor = 12.3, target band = 12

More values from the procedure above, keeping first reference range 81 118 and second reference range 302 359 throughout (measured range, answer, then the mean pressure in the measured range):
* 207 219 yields 0.72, 12.1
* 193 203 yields 0.45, 12.3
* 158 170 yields 0.18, 12.9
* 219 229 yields 0.66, 12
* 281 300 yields 0.69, 12.1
